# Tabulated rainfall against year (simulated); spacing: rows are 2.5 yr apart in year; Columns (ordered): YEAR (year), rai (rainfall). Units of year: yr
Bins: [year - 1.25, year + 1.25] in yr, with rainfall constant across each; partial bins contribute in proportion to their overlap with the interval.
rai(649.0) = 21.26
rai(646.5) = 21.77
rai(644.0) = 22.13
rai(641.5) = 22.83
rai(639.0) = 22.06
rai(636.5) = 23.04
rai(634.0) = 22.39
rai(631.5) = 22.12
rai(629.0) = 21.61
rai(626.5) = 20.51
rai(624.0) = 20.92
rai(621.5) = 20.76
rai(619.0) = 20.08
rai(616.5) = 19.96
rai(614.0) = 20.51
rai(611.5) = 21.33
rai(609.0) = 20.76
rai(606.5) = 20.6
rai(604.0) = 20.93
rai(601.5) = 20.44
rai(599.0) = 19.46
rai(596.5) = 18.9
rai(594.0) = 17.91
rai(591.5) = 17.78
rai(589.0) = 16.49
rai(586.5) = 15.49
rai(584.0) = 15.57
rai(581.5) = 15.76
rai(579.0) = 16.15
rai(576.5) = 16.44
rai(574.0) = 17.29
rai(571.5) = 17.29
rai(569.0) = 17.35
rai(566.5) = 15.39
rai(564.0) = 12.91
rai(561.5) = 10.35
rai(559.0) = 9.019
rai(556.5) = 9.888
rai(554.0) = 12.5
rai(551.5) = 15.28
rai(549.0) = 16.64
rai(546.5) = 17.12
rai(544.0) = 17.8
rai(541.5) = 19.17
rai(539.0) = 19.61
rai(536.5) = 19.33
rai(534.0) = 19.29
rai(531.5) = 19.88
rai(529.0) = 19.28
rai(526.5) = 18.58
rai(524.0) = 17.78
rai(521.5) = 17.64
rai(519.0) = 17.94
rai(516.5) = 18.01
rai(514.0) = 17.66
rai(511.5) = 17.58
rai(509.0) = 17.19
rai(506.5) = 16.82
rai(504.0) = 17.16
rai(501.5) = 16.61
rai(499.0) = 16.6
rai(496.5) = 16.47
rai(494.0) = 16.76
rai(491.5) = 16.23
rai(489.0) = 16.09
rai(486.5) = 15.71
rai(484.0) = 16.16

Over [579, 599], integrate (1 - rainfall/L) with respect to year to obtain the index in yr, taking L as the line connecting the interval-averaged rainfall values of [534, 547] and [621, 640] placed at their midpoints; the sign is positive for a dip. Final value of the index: 3.3 yr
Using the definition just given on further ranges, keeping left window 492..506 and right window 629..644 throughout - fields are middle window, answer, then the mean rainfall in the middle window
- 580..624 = 4.1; 19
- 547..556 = 2.0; 14.6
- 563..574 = 2.0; 16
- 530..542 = -0.8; 19.5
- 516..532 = -0.6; 18.4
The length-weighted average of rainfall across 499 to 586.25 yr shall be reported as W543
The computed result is 16.5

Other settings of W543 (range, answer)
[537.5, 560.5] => 15.2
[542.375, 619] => 16.8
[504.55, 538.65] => 18.2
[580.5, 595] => 16.5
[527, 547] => 19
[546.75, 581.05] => 14.5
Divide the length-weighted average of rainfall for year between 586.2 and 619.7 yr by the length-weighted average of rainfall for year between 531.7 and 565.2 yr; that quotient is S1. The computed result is 1.26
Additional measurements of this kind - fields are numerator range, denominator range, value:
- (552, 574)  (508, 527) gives 0.75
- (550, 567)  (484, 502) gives 0.74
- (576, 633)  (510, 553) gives 1.06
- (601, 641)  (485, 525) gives 1.24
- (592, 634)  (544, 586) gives 1.38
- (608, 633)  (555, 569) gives 1.73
